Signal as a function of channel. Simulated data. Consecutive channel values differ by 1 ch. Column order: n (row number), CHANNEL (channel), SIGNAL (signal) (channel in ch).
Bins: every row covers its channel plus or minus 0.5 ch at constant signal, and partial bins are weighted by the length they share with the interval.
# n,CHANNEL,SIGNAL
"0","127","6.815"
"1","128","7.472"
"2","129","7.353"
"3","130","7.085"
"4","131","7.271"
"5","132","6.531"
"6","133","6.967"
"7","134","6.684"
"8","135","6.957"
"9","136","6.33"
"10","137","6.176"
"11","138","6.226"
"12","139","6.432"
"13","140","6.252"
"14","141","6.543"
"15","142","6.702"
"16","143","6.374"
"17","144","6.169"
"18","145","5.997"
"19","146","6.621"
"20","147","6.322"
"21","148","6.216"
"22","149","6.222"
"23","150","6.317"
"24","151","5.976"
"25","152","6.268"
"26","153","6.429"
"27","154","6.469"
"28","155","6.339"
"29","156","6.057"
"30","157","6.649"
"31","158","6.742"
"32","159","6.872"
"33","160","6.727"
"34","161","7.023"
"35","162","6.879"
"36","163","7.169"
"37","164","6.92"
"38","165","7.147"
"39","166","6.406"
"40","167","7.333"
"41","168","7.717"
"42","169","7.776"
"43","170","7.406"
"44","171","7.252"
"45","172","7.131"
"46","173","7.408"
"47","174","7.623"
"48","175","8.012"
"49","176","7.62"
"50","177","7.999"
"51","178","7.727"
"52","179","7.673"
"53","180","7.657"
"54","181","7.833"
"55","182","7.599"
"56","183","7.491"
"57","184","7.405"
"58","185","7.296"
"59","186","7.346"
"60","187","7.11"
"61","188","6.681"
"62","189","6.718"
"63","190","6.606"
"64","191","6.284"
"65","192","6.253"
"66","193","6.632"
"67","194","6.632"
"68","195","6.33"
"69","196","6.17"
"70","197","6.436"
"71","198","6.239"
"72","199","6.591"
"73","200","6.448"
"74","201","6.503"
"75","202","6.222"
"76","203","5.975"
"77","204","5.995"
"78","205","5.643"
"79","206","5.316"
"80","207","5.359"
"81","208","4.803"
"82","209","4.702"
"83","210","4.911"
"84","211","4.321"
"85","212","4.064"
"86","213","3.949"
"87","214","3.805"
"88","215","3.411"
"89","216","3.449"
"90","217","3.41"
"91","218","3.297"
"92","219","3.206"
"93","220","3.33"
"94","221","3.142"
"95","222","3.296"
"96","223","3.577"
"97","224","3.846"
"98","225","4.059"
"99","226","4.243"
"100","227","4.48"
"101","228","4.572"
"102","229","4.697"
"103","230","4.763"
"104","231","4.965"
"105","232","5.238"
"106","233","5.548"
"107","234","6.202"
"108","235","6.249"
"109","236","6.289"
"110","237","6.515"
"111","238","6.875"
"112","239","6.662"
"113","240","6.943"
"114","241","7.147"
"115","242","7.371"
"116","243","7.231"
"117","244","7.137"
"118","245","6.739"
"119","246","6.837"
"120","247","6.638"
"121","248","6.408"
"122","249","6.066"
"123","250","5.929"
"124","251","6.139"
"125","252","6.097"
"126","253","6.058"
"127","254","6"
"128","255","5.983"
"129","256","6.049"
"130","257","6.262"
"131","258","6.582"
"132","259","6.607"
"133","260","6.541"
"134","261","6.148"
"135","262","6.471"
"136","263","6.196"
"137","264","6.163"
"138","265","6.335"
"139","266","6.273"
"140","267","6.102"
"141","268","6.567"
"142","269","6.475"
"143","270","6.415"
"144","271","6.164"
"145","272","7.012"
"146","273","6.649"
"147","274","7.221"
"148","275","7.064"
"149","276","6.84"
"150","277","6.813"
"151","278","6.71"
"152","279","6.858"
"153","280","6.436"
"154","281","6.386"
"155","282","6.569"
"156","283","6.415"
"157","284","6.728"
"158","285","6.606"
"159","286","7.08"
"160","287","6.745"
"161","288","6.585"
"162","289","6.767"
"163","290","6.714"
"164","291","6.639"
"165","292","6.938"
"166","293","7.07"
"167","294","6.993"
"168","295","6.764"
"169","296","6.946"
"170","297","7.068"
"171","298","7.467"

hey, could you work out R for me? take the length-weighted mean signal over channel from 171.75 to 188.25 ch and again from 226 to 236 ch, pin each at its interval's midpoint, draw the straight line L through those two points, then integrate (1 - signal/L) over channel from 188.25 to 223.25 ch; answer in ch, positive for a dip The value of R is 7.0 ch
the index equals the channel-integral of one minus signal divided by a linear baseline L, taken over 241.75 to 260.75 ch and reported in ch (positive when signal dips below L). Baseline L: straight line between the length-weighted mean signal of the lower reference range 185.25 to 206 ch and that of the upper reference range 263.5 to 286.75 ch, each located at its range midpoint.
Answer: 0.3 ch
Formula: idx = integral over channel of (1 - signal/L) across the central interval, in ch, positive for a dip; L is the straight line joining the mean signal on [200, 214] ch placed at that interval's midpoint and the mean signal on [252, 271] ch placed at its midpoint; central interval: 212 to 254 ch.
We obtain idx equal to 3.7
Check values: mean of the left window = 5.21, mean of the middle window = 5.26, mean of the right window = 6.28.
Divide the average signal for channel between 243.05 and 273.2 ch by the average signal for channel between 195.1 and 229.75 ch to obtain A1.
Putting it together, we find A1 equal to 1.4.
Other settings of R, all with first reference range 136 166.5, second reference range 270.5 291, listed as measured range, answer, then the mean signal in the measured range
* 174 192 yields -2.2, 7.33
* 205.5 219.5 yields 5.2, 4.14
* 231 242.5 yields 0.4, 6.39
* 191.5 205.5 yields 0.6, 6.29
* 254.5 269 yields 0.8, 6.31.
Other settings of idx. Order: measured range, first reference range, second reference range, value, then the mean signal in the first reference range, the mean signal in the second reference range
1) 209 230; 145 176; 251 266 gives 8.39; 6.85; 6.25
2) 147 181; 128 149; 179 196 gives -1.06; 6.57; 6.99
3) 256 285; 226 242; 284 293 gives -0.33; 5.81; 6.77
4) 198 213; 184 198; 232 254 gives 2.62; 6.67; 6.49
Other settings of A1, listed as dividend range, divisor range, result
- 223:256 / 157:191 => 0.81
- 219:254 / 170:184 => 0.74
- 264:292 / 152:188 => 0.92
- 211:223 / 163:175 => 0.48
